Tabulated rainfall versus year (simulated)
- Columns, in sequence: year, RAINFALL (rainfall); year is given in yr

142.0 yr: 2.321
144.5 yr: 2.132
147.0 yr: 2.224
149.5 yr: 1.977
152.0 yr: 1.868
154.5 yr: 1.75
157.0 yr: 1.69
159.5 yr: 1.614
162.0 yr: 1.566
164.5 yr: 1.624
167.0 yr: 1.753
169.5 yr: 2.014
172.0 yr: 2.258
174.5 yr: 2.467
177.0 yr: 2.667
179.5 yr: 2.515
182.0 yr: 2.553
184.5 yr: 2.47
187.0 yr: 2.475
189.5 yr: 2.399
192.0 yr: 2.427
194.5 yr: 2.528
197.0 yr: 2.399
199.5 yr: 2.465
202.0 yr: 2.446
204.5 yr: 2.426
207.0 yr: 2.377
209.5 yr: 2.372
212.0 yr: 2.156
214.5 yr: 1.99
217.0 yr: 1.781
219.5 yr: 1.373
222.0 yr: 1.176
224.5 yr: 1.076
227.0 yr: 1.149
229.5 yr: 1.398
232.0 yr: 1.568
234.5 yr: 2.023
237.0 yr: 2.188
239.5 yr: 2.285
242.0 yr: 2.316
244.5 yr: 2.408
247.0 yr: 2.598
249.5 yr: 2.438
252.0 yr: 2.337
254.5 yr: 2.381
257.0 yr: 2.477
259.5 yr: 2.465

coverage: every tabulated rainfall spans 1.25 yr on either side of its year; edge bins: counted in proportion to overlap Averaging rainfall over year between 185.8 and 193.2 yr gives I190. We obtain 2.43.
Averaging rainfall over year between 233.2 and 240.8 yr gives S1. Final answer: 2.16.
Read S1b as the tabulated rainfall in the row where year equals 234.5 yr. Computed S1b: 2.023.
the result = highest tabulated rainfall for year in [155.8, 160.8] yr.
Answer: 1.69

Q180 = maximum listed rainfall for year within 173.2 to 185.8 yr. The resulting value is 2.667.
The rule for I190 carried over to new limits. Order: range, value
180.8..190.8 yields 2.47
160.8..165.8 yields 1.6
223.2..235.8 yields 1.44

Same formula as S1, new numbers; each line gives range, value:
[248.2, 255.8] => 2.39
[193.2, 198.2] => 2.46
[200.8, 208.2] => 2.42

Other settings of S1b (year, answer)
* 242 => 2.316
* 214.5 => 1.99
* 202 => 2.446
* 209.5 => 2.372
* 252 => 2.337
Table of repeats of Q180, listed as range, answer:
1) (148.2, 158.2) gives 1.977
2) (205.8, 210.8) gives 2.377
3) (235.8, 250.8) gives 2.598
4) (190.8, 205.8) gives 2.528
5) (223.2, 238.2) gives 2.188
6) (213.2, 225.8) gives 1.99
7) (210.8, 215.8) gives 2.156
